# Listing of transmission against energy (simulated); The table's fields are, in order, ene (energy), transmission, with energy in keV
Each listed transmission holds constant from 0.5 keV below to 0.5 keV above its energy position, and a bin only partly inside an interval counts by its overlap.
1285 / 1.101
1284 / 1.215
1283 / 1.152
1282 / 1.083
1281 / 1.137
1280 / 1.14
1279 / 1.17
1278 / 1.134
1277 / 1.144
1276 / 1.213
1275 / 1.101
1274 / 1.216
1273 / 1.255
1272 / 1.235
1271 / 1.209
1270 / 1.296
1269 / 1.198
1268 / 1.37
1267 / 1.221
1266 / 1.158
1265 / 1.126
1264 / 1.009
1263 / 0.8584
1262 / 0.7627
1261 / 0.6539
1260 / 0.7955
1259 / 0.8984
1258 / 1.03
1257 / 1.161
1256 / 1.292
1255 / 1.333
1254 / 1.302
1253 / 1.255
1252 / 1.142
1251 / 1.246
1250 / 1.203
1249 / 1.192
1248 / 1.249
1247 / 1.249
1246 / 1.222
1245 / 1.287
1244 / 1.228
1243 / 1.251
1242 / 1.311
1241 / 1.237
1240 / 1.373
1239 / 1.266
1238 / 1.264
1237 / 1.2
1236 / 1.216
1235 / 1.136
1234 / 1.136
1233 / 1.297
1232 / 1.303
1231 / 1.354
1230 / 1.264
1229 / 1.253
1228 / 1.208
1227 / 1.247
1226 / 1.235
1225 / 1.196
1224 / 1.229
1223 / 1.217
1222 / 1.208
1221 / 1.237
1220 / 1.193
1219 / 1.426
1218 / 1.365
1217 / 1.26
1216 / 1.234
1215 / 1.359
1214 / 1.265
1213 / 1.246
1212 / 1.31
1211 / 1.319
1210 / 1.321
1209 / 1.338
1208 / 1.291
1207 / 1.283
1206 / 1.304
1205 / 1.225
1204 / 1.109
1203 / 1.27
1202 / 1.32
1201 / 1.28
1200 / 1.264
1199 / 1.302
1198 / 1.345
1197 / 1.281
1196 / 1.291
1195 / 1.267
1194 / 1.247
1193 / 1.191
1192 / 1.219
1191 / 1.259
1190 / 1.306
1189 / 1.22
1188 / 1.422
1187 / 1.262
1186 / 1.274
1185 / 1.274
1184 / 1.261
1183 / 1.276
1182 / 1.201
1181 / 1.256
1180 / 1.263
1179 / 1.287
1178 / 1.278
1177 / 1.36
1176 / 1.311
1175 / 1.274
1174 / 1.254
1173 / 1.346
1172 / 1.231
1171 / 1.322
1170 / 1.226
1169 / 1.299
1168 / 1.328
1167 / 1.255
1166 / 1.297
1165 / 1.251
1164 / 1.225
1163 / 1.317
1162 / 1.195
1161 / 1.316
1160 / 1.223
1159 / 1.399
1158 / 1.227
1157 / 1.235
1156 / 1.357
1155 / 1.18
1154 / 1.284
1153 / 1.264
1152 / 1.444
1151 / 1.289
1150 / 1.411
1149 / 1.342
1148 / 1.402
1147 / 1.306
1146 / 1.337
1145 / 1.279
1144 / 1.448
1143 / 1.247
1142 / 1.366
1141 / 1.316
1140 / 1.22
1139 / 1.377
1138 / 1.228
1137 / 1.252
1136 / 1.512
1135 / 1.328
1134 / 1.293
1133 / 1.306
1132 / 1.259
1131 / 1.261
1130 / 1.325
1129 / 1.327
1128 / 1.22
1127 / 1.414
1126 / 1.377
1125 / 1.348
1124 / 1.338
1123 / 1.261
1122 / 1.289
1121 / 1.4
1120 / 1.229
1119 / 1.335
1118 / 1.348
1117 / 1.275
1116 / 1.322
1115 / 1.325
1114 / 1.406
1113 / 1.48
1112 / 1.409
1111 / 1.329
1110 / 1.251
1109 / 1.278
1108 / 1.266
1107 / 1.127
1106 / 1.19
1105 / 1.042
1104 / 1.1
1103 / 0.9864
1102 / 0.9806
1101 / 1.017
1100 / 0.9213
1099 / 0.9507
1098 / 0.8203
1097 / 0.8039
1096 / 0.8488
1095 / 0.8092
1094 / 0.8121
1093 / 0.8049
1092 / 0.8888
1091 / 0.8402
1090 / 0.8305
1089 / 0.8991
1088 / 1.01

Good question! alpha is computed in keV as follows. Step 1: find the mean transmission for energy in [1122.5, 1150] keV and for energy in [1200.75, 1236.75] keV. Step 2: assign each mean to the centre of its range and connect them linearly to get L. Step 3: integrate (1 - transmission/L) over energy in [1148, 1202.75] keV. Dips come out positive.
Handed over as 0.4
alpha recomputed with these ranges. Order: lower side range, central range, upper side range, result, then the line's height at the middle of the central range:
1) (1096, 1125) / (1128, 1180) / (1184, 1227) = -3.1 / 1.23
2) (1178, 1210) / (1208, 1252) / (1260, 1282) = -2.2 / 1.2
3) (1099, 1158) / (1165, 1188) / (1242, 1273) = -0.9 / 1.23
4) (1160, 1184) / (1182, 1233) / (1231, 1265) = -2.0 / 1.22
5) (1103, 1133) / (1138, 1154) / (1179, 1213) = -0.6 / 1.28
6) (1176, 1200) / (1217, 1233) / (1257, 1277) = -1.0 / 1.19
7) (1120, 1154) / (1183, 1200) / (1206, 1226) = 0.2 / 1.29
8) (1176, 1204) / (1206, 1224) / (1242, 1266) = -1.0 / 1.22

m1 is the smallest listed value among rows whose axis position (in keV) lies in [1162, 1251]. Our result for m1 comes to 1.109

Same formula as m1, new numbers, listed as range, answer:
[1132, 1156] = 1.18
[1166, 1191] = 1.201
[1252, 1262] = 0.6539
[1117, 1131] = 1.22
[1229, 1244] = 1.136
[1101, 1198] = 0.9806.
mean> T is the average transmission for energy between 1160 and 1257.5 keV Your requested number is 1.27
